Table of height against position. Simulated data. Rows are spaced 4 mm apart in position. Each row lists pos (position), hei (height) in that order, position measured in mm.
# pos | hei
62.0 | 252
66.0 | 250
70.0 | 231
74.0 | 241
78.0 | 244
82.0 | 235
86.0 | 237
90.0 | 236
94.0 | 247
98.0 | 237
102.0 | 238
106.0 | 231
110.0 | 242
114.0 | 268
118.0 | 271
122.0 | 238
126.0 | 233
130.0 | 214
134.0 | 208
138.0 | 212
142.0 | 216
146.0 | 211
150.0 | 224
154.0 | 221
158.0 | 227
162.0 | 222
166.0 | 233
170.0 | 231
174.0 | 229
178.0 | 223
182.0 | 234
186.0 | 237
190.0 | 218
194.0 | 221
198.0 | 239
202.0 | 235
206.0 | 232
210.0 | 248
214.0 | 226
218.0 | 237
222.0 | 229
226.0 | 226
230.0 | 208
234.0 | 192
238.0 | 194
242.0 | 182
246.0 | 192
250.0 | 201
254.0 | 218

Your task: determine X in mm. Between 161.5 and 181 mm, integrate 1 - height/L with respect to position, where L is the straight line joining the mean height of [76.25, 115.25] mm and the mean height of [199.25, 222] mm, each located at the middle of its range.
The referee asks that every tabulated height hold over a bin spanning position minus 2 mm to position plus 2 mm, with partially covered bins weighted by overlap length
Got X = 0.7 mm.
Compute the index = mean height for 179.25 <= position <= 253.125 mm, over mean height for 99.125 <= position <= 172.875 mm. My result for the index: 0.95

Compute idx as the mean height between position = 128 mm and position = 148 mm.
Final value 212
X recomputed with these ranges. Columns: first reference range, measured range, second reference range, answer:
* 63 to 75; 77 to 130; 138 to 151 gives -2.8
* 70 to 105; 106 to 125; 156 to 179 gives -1.3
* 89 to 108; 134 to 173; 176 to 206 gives 1.9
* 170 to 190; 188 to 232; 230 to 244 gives -4.1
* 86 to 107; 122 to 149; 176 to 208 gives 2.0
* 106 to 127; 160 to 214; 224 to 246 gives -2.8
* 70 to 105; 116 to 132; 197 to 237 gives -0.3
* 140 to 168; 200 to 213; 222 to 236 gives -1.4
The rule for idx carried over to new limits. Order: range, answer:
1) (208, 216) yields 237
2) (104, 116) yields 247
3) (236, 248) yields 189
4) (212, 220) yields 232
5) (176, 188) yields 231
